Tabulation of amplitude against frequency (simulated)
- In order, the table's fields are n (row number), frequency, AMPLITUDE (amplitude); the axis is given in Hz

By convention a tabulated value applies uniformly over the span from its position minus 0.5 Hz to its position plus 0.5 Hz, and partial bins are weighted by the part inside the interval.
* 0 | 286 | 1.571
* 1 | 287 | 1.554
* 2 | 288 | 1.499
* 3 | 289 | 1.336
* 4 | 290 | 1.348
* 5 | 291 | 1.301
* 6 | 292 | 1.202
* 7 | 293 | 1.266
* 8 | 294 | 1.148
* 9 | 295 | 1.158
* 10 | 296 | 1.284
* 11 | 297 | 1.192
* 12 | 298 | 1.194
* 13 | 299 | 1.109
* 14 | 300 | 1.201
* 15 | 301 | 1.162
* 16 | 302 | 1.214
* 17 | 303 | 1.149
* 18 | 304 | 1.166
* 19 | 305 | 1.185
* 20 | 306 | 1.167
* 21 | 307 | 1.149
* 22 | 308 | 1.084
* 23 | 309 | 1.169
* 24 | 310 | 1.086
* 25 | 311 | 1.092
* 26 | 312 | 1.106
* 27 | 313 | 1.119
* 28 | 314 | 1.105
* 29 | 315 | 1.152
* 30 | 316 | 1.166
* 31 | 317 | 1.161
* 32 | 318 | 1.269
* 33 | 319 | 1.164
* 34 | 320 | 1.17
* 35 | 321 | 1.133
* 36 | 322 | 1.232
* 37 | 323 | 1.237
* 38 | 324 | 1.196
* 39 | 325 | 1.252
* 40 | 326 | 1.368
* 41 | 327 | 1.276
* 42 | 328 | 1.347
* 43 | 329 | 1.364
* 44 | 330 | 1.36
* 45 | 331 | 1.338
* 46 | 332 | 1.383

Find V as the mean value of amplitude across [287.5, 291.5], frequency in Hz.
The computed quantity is 1.37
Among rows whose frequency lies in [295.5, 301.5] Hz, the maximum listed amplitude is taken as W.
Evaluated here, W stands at 1.284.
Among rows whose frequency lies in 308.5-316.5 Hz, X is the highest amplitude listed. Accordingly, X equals 1.169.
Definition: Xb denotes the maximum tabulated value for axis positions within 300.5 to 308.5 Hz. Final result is 1.214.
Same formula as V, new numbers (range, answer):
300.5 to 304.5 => 1.17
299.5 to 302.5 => 1.19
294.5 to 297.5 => 1.21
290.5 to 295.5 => 1.22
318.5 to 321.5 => 1.16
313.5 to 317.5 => 1.15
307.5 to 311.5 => 1.11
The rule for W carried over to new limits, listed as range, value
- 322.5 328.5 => 1.368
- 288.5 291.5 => 1.348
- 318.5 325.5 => 1.252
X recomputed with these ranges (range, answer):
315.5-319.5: 1.269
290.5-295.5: 1.301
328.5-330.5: 1.364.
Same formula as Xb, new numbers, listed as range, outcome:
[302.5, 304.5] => 1.166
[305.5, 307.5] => 1.167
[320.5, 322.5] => 1.232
